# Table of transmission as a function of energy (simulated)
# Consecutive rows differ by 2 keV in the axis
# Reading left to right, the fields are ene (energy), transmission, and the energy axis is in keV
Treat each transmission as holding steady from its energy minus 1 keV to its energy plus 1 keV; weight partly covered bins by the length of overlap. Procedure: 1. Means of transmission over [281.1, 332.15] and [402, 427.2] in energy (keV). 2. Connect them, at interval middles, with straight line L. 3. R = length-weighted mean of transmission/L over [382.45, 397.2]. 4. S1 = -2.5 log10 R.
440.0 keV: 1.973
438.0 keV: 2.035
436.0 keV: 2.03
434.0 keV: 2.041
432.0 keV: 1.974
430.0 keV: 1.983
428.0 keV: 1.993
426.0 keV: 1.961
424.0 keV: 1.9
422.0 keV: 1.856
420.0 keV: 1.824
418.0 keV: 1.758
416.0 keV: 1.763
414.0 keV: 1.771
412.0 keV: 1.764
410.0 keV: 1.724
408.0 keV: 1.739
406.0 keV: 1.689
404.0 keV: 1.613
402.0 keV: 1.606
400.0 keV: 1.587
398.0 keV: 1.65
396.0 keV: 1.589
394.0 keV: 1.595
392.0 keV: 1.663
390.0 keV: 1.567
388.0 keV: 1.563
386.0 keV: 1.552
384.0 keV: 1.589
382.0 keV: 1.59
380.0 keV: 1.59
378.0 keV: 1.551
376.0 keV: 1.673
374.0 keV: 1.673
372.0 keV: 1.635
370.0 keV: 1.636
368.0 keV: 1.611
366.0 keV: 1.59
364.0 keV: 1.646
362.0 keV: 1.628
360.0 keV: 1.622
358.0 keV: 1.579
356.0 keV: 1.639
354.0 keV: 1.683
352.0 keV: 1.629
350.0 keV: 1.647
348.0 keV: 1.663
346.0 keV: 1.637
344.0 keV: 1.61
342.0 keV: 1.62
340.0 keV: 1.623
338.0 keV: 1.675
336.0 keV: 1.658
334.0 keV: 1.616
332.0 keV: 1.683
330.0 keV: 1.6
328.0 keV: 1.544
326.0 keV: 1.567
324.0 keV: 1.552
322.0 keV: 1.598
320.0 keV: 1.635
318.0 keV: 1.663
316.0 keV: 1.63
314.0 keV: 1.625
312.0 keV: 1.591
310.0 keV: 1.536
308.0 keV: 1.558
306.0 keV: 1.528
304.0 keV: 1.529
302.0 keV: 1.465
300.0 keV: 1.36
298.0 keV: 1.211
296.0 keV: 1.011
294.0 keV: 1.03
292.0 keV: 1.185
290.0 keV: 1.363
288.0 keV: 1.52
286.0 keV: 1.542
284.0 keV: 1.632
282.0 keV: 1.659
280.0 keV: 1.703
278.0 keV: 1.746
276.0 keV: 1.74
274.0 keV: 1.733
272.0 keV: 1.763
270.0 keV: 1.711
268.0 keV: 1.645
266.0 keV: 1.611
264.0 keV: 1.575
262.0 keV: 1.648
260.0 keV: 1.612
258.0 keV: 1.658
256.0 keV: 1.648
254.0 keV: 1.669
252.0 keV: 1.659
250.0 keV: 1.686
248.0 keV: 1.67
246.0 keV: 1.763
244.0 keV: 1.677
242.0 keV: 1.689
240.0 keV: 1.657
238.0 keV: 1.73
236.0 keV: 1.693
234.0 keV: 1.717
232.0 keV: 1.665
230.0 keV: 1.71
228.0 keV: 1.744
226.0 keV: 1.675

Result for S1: 0.08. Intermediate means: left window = 1.49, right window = 1.77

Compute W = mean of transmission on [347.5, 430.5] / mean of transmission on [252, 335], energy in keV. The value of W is 1.08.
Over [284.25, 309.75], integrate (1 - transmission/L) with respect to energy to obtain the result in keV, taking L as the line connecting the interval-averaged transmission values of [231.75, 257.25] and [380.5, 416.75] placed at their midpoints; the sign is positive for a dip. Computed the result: 4.6 keV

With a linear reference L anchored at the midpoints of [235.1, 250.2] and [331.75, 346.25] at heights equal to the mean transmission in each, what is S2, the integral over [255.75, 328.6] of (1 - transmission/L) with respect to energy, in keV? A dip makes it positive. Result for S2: 5.2 keV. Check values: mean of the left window 1.7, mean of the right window 1.64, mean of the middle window 1.55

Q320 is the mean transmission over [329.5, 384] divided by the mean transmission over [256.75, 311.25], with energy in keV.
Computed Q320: 1.07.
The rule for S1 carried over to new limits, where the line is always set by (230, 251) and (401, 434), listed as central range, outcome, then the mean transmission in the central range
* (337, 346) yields 0.08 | 1.63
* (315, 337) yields 0.09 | 1.61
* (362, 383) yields 0.10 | 1.62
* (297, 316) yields 0.16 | 1.5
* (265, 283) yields 0.01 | 1.7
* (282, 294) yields 0.20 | 1.43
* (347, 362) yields 0.09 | 1.64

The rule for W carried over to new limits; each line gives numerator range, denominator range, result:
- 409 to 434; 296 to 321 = 1.24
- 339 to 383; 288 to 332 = 1.10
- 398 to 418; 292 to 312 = 1.25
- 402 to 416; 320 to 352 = 1.06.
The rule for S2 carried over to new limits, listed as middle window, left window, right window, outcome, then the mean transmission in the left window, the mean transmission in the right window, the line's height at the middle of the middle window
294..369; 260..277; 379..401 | 2.96 keV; 1.67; 1.59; 1.63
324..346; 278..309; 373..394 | -1.58 keV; 1.43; 1.6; 1.51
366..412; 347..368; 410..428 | 2.85 keV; 1.63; 1.83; 1.73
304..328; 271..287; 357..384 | 1.08 keV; 1.69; 1.62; 1.66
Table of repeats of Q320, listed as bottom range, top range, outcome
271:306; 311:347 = 1.09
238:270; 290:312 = 0.81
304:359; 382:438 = 1.09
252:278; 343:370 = 0.98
